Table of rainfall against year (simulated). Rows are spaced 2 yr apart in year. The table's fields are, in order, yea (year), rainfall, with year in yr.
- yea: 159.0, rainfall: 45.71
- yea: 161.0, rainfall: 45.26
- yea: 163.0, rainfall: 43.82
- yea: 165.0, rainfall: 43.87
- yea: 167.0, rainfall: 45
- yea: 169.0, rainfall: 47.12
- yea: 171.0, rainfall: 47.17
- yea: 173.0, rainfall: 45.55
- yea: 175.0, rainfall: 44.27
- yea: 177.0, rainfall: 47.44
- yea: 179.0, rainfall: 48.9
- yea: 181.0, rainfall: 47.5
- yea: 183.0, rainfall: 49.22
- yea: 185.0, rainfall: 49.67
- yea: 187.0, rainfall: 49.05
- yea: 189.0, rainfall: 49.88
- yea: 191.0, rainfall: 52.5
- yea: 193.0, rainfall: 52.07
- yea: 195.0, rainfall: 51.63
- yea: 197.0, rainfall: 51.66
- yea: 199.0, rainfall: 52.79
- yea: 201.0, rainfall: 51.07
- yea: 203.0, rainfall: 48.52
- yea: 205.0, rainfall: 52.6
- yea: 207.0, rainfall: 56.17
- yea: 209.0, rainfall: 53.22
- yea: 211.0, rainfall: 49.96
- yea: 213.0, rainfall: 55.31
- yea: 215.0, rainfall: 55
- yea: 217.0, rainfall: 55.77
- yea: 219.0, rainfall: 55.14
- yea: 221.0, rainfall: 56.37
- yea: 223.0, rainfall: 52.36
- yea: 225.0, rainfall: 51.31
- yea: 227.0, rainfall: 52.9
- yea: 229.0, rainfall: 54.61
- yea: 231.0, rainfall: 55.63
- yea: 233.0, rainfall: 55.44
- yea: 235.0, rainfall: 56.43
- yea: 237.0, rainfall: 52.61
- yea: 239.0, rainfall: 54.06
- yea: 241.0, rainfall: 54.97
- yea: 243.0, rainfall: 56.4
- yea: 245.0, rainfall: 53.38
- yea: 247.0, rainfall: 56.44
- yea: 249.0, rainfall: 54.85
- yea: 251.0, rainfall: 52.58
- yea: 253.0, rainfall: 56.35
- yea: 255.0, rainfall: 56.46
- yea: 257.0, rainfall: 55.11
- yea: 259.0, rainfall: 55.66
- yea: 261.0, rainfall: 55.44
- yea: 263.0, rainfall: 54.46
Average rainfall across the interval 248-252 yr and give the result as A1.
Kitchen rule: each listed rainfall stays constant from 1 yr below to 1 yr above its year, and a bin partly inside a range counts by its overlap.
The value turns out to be 53.7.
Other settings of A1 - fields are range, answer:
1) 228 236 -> 55.5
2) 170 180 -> 46.7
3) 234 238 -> 54.5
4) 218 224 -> 54.6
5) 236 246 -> 54.3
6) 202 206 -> 50.6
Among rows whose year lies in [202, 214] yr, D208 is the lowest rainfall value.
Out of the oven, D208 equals 48.52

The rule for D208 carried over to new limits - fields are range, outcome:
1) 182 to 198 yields 49.05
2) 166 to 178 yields 44.27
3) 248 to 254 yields 52.58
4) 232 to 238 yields 52.61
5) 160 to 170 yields 43.82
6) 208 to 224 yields 49.96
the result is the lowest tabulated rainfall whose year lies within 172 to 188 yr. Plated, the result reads 44.27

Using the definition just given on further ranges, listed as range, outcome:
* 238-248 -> 53.38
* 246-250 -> 54.85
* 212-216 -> 55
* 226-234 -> 52.9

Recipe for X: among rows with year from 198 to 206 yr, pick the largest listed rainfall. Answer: 52.79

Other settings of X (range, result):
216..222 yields 56.37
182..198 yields 52.5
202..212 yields 56.17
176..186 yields 49.67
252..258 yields 56.46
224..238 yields 56.43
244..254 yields 56.44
